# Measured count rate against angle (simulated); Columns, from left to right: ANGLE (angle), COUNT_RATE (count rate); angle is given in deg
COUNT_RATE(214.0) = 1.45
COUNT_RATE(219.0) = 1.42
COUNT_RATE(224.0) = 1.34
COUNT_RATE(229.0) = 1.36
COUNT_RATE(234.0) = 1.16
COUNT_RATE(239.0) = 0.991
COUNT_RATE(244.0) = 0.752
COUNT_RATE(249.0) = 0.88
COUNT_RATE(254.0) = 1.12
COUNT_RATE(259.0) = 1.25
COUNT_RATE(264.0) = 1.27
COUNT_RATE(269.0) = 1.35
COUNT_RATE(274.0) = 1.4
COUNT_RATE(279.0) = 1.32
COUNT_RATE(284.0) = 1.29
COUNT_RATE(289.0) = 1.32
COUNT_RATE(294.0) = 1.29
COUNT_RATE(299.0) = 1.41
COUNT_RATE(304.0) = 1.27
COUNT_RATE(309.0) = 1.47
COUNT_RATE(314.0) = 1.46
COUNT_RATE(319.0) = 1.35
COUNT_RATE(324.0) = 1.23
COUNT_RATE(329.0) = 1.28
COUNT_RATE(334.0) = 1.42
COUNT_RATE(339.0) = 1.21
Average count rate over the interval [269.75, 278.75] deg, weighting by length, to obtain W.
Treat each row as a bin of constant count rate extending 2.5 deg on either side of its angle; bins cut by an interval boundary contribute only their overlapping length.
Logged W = 1.37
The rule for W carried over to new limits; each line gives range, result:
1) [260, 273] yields 1.31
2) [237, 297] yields 1.19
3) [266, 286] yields 1.34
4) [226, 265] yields 1.09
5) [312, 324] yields 1.37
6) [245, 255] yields 0.945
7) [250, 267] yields 1.19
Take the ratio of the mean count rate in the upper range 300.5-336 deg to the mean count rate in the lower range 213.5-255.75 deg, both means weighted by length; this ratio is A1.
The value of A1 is 1.18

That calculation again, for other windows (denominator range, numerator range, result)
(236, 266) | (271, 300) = 1.28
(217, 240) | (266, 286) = 1.06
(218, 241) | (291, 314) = 1.10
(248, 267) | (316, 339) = 1.13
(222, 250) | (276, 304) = 1.22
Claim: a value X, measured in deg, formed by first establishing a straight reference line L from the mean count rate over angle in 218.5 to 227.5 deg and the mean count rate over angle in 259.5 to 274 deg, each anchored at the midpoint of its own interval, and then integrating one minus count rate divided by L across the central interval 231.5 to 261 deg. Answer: 7.0 deg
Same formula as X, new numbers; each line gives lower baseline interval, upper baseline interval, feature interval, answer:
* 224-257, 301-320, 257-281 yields -2.4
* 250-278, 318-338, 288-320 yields -2.0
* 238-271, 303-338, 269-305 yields -3.5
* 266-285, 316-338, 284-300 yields 0.1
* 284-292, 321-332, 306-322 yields -1.7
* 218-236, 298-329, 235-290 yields 6.6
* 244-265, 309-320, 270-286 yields -1.7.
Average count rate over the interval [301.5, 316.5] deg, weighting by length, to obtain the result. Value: 1.4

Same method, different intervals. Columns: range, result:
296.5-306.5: 1.34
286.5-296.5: 1.31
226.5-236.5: 1.26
